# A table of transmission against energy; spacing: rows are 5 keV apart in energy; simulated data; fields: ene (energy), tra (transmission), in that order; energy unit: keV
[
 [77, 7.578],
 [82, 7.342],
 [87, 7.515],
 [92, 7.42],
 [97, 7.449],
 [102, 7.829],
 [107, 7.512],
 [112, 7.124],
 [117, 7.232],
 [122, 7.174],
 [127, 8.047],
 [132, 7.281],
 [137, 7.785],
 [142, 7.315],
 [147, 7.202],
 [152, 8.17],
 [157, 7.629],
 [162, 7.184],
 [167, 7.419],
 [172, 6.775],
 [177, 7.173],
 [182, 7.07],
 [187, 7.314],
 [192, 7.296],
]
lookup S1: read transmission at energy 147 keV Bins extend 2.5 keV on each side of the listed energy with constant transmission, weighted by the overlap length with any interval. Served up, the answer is 7.202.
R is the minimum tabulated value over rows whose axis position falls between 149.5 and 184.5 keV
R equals 6.775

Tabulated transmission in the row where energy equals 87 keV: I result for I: 7.515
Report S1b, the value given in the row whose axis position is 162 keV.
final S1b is 7.184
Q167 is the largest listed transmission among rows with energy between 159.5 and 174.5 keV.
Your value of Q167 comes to 7.419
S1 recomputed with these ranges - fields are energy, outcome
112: 7.124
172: 6.775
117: 7.232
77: 7.578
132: 7.281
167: 7.419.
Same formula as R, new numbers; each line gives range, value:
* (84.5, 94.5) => 7.42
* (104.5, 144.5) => 7.124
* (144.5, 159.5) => 7.202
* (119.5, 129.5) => 7.174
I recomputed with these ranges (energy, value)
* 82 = 7.342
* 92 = 7.42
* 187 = 7.314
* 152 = 8.17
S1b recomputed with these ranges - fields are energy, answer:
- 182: 7.07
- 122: 7.174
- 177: 7.173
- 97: 7.449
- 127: 8.047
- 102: 7.829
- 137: 7.785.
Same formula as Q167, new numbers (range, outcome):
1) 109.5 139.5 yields 8.047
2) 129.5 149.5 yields 7.785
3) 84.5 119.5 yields 7.829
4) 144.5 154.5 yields 8.17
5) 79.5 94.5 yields 7.515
